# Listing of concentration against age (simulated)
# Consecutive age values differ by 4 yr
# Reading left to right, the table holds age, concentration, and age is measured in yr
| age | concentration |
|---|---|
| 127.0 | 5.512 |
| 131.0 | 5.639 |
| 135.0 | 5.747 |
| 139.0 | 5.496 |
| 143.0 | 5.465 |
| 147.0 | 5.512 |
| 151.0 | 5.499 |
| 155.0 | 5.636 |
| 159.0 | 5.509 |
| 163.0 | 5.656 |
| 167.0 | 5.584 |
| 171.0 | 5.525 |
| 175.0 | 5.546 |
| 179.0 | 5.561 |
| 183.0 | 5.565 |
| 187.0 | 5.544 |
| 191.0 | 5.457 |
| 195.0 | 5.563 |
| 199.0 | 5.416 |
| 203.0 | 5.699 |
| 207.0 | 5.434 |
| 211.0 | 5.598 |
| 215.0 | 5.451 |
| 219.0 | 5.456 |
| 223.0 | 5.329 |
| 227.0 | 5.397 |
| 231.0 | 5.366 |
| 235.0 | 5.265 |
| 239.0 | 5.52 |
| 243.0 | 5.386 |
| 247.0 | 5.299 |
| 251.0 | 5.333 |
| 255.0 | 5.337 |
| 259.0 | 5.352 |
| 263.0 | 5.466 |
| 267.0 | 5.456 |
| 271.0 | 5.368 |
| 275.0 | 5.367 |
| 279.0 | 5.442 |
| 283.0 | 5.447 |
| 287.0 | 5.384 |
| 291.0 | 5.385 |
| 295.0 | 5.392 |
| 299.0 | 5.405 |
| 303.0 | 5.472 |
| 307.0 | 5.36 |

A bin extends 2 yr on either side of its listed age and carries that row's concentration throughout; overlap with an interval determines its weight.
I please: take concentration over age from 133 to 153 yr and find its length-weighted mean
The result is 5.54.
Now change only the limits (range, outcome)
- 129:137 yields 5.69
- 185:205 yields 5.54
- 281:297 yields 5.4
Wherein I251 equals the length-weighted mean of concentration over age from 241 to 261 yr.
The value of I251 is 5.34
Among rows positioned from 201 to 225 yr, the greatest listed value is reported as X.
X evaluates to 5.699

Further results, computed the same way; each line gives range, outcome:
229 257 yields 5.52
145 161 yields 5.636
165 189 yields 5.584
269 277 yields 5.368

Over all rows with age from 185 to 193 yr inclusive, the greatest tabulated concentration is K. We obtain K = 5.544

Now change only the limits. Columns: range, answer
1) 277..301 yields 5.447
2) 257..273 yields 5.466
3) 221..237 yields 5.397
